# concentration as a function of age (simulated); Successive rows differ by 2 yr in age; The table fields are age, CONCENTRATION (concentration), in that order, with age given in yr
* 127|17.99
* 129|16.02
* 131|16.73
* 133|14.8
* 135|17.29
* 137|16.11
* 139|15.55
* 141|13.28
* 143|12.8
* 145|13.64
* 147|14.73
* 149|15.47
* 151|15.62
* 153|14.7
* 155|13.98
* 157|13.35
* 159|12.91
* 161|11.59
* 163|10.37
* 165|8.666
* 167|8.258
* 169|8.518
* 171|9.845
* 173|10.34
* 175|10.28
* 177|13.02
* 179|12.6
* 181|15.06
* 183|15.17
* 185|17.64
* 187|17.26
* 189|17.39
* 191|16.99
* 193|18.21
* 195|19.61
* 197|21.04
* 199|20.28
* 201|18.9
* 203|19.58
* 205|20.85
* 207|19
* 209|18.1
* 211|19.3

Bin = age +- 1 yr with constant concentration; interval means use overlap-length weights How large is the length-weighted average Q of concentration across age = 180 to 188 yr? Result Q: 16.3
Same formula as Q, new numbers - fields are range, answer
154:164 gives 12.4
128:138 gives 16.2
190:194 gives 17.6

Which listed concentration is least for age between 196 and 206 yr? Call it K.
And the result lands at 18.9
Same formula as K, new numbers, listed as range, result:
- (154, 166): 8.666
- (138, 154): 12.8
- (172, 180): 10.28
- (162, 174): 8.258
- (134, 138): 16.11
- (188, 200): 16.99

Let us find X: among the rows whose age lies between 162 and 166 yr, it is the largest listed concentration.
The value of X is 10.37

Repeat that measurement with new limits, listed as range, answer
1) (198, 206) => 20.85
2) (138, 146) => 15.55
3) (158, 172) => 12.91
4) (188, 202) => 21.04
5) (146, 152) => 15.62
